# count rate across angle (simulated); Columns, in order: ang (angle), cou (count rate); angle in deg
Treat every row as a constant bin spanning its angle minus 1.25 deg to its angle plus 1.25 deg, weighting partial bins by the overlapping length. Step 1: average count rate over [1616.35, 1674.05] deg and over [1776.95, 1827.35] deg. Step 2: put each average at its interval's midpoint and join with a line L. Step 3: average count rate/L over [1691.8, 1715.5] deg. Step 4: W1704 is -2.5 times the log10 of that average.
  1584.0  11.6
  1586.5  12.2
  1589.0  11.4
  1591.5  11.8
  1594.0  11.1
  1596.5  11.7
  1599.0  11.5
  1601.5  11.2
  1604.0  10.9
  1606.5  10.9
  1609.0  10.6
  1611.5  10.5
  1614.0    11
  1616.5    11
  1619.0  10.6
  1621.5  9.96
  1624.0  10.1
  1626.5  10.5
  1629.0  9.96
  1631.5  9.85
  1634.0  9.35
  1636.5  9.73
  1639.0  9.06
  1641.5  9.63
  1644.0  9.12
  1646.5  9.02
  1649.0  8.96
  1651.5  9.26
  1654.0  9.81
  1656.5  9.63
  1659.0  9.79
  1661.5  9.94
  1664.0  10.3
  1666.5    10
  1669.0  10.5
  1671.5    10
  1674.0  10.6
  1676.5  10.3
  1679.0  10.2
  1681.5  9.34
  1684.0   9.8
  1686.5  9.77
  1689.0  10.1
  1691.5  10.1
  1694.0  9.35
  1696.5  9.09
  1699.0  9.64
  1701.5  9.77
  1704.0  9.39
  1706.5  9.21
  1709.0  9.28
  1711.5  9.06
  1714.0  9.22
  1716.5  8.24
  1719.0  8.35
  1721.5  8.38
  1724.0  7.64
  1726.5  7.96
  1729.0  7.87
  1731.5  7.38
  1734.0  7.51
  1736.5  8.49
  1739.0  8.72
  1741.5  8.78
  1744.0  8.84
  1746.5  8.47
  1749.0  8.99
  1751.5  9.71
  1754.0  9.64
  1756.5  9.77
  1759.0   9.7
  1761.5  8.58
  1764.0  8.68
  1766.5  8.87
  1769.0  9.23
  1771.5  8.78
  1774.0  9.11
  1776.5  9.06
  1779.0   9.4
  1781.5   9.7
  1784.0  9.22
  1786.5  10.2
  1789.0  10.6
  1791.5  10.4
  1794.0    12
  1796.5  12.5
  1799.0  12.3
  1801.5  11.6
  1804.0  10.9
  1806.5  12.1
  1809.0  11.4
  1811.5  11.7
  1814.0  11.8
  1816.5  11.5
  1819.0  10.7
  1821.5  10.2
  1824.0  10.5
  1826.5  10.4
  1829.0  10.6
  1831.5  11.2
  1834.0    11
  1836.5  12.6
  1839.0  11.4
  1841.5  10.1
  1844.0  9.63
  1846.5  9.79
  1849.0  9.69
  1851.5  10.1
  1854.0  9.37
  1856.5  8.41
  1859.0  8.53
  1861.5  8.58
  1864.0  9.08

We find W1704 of 0.10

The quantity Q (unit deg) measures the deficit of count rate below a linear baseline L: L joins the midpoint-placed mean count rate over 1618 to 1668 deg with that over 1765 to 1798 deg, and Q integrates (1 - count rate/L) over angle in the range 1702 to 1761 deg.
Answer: 6.75 deg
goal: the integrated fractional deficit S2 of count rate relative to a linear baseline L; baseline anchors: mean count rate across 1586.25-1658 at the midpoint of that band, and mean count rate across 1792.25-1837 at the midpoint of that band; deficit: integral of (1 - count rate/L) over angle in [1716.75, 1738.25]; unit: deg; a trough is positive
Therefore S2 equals 5.7 deg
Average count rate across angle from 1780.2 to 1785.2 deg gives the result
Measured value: 9.46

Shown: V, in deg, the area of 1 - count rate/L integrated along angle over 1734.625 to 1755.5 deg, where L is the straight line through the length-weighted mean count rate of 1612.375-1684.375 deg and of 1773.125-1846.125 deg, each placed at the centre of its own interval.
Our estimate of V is 3.1 deg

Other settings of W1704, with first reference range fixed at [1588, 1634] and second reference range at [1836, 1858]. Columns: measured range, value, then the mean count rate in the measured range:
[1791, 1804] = -0.16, 11.8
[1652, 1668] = 0.08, 9.89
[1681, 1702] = 0.09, 9.67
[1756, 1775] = 0.14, 9.06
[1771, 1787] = 0.10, 9.34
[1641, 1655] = 0.15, 9.27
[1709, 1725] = 0.22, 8.56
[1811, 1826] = -0.09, 11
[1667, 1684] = 0.05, 10.1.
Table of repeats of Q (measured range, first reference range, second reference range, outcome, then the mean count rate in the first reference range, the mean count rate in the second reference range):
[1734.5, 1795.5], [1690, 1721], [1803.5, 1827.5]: 5.3 deg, 9.21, 11.1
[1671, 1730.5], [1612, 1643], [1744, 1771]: 1.8 deg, 10.1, 9.14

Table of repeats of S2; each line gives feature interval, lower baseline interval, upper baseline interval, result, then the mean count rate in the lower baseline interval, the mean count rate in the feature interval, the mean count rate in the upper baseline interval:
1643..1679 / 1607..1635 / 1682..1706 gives 0.5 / 10.3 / 9.82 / 9.64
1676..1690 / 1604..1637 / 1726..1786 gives -0.3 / 10.3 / 9.89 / 8.88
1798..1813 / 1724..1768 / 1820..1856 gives -2.8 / 8.68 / 11.7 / 10.4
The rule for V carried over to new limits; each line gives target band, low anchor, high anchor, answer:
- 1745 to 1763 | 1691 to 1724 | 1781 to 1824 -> 1.5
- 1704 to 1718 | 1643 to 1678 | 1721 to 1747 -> -0.5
